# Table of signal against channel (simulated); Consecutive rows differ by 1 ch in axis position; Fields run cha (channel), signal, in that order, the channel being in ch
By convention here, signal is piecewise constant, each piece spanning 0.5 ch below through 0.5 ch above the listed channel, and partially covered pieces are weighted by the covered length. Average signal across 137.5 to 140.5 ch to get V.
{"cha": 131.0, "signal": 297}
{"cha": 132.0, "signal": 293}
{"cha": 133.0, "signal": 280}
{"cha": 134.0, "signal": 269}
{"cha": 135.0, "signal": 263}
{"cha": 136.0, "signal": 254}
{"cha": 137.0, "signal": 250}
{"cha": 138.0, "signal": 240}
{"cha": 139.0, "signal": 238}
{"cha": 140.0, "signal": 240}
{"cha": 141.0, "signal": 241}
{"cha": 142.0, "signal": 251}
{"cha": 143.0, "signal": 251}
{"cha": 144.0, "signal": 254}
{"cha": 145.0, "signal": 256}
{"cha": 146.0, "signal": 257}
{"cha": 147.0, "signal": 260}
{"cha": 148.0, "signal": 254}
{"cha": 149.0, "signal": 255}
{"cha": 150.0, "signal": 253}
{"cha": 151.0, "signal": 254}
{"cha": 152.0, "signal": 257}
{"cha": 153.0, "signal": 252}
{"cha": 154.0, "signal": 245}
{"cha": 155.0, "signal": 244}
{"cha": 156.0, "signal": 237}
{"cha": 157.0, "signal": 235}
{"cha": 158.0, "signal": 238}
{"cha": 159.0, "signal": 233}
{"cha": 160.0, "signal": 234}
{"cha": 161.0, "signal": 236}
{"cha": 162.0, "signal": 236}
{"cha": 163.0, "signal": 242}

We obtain 239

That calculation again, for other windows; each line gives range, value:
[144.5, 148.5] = 257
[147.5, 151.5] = 254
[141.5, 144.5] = 252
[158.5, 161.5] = 234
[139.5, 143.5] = 246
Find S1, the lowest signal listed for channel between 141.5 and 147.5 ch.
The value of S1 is 251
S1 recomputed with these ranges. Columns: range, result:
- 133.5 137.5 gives 250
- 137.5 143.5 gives 238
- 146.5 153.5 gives 252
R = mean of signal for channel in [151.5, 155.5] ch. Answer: 250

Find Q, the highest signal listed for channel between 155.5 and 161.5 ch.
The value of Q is 238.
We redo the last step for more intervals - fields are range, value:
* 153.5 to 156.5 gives 245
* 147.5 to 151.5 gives 255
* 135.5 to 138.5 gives 254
